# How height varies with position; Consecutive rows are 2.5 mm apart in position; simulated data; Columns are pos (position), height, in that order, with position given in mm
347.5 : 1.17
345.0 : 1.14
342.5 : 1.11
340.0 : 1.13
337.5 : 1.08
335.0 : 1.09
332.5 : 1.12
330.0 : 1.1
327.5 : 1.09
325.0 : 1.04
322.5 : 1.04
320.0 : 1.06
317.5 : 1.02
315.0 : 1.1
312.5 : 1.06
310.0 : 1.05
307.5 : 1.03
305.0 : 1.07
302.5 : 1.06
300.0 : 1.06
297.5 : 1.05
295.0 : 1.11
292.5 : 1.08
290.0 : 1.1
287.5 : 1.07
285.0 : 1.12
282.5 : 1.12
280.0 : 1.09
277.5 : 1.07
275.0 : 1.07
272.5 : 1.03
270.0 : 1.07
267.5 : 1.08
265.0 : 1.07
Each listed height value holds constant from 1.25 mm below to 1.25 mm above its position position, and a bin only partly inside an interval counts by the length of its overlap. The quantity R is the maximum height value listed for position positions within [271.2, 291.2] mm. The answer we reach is 1.12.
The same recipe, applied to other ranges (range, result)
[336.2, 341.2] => 1.13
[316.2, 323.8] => 1.06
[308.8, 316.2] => 1.1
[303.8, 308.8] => 1.07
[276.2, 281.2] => 1.09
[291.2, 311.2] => 1.11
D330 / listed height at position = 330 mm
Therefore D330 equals 1.1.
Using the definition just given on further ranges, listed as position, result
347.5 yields 1.17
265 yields 1.07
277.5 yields 1.07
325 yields 1.04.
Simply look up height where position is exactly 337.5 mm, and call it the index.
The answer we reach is 1.08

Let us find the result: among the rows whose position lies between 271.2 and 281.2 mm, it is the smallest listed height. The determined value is 1.03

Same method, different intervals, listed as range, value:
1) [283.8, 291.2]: 1.07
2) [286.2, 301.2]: 1.05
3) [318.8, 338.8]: 1.04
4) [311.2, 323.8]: 1.02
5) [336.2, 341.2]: 1.08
